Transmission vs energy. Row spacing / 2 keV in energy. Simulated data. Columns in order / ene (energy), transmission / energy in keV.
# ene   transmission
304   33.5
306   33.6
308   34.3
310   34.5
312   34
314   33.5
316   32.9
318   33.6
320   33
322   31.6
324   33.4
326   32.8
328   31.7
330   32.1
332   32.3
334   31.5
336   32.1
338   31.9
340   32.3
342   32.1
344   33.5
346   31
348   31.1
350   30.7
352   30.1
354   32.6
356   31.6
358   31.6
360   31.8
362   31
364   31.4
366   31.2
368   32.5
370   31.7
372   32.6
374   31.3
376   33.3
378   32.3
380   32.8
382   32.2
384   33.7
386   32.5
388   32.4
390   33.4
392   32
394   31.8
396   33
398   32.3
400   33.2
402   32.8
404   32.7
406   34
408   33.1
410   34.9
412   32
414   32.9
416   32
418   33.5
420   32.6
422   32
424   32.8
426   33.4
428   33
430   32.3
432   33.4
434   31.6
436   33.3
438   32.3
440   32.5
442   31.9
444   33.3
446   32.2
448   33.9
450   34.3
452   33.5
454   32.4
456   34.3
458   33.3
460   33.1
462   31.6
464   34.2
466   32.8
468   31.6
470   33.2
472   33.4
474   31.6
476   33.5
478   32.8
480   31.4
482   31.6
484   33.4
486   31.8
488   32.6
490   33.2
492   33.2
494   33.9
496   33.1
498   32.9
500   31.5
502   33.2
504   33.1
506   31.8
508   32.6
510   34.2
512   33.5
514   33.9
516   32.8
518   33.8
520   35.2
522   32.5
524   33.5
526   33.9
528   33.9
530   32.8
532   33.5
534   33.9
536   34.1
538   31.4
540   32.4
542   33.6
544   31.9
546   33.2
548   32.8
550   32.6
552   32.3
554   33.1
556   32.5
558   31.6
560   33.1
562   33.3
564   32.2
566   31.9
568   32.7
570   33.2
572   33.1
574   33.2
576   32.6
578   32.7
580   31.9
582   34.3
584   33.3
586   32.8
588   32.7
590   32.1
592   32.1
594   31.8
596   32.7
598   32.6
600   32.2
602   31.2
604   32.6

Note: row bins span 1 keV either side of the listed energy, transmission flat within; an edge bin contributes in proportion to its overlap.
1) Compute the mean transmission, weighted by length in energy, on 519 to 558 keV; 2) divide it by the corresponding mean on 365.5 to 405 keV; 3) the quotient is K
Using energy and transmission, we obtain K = 1.02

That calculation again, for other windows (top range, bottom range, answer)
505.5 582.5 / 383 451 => 1.00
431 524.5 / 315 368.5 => 1.03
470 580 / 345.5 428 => 1.02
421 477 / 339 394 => 1.03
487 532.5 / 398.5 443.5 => 1.01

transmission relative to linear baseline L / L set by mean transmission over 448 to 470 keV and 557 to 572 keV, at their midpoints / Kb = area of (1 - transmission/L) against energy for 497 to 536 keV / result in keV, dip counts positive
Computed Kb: -0.5 keV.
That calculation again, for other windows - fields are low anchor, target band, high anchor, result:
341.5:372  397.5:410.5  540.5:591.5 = -0.57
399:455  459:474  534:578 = 0.05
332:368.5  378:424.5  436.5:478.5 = -0.75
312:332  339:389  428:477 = 1.28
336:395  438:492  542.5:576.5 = -0.78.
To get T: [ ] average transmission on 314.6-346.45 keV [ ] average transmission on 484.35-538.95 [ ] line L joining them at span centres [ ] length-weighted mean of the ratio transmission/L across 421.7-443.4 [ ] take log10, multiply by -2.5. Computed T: 0.007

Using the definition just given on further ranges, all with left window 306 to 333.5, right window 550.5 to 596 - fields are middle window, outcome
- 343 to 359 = 0.05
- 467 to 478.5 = 0.00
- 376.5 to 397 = 0.01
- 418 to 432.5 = 0.00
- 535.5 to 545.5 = 0.00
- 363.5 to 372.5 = 0.04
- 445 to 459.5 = -0.02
